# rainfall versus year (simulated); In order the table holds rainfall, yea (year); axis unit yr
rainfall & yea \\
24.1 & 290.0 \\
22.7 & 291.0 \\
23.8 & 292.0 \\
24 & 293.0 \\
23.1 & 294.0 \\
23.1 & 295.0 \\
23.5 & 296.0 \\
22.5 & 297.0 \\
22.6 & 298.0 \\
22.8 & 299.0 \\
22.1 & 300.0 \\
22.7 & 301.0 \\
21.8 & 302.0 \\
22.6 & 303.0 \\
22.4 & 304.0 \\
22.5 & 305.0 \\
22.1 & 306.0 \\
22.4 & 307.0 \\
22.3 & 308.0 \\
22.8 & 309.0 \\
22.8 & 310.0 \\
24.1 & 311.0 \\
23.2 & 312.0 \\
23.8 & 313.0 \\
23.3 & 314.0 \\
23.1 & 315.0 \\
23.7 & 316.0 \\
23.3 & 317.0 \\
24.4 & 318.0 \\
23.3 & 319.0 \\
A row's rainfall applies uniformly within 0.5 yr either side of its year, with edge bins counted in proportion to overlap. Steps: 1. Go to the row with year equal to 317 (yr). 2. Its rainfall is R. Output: 23.3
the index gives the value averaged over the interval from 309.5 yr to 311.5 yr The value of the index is 23.5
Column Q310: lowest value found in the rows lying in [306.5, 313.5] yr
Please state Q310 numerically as 22.3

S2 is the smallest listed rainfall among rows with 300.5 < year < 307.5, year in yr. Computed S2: 21.8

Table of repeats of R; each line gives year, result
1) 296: 23.5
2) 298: 22.6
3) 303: 22.6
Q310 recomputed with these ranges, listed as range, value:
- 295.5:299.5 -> 22.5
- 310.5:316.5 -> 23.1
